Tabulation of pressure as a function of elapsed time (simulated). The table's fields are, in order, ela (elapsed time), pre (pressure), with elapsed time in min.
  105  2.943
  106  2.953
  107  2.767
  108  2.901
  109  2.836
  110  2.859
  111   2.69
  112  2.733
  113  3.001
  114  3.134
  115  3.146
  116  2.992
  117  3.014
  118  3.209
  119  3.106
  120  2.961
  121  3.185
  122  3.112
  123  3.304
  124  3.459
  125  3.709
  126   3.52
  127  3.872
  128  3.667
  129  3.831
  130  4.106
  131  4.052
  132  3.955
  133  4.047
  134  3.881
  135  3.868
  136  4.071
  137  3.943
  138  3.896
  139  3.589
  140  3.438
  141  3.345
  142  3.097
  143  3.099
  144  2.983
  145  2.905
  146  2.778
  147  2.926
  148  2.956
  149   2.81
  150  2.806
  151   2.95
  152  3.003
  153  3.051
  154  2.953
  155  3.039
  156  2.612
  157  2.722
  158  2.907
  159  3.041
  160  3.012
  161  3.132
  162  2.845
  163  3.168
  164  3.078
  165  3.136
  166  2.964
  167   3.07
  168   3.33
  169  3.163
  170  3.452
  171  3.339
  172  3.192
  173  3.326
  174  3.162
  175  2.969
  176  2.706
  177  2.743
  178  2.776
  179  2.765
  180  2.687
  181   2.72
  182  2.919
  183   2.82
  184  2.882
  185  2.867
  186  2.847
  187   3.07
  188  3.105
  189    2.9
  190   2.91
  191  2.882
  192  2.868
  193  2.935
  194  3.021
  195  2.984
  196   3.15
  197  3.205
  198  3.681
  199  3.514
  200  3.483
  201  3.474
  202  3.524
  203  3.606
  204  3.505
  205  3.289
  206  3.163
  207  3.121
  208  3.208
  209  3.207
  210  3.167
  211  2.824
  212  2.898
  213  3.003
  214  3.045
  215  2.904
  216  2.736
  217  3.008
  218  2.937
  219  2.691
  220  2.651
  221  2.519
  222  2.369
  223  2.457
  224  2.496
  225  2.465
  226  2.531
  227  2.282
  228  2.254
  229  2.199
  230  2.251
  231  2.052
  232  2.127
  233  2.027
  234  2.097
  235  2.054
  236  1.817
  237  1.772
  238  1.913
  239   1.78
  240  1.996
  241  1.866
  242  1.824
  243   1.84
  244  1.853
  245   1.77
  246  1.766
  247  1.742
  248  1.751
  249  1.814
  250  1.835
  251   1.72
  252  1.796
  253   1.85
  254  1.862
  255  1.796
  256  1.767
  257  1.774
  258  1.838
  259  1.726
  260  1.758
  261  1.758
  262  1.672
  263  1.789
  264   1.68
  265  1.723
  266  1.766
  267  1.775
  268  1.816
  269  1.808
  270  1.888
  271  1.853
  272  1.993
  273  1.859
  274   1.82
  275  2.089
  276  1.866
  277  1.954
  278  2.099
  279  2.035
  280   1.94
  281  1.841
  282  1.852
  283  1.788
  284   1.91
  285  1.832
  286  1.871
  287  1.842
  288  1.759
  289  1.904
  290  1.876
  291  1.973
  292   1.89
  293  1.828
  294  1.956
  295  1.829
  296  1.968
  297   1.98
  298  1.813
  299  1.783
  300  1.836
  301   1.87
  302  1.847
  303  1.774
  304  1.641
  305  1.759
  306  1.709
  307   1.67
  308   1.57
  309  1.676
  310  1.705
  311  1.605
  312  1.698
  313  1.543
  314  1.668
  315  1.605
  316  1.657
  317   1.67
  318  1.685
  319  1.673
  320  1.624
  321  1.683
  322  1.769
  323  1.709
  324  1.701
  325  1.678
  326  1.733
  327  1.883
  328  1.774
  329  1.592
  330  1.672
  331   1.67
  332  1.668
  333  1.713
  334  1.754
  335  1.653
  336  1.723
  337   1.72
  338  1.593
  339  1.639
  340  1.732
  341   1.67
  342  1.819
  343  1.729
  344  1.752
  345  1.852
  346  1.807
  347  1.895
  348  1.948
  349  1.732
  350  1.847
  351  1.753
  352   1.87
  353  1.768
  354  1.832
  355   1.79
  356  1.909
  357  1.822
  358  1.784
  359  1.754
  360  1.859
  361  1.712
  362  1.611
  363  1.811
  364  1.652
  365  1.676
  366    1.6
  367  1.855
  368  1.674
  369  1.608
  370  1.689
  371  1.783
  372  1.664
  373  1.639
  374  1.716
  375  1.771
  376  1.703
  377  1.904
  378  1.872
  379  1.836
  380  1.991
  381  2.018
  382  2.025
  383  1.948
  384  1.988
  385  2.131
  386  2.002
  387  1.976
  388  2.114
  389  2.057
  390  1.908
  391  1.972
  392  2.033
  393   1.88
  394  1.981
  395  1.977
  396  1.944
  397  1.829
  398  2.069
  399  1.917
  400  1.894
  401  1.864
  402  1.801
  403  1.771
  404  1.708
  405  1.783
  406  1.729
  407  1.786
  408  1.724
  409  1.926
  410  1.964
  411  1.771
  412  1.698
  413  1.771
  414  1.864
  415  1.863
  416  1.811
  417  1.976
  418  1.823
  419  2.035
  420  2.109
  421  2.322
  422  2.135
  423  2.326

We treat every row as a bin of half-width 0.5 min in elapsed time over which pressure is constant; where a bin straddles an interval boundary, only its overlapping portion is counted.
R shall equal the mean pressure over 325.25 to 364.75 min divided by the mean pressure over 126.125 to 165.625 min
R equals 0.53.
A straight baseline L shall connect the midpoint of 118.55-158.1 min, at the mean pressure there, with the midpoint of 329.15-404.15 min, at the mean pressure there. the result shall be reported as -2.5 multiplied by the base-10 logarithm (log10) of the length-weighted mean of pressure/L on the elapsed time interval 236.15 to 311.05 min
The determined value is 0.31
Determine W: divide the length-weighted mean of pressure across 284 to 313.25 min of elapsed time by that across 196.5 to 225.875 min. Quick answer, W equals 0.6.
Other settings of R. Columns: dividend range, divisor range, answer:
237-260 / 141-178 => 0.60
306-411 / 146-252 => 0.65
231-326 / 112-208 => 0.57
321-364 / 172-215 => 0.57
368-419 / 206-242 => 0.75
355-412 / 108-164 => 0.57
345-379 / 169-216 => 0.57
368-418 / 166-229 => 0.63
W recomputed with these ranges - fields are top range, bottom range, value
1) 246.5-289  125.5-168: 0.56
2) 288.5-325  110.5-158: 0.53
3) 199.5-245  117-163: 0.78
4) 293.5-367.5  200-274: 0.77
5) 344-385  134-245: 0.63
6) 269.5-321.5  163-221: 0.59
